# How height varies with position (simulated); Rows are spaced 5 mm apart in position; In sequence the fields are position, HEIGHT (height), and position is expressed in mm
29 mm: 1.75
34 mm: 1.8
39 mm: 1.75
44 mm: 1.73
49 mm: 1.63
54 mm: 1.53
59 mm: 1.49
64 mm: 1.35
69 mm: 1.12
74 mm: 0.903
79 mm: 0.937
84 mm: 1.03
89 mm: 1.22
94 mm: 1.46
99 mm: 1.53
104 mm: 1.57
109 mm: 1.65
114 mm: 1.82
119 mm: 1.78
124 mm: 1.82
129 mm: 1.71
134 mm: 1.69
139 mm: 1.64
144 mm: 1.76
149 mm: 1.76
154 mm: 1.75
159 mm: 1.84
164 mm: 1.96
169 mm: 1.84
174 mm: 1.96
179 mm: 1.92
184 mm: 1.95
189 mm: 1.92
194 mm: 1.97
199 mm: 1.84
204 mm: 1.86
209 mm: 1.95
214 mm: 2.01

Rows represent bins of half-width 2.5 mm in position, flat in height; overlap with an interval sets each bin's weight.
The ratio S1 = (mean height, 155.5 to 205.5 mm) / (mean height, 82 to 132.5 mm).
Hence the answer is 1.22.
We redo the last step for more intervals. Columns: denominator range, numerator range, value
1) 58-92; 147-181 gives 1.63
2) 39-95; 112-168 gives 1.34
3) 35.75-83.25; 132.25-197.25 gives 1.34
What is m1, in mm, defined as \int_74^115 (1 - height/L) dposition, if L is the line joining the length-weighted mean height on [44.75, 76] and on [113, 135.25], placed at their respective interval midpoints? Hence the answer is 6.1 mm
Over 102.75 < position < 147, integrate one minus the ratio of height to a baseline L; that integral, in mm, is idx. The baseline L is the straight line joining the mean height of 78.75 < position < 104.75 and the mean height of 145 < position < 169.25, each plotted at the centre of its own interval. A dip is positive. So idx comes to -4.5 mm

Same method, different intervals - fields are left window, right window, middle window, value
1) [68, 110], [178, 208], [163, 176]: -1.11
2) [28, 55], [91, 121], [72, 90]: 7.03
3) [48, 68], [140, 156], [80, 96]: 3.66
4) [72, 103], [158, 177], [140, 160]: -0.13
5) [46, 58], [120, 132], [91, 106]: 1.64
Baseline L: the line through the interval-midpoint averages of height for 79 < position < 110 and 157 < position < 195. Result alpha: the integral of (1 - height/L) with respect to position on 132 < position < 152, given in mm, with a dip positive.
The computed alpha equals -0.3 mm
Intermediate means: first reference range 1.36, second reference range 1.92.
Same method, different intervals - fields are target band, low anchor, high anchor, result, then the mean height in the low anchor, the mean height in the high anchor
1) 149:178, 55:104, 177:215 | -2.1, 1.25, 1.92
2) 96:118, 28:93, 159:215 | -0.8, 1.4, 1.92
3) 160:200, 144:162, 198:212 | -1.7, 1.79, 1.89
